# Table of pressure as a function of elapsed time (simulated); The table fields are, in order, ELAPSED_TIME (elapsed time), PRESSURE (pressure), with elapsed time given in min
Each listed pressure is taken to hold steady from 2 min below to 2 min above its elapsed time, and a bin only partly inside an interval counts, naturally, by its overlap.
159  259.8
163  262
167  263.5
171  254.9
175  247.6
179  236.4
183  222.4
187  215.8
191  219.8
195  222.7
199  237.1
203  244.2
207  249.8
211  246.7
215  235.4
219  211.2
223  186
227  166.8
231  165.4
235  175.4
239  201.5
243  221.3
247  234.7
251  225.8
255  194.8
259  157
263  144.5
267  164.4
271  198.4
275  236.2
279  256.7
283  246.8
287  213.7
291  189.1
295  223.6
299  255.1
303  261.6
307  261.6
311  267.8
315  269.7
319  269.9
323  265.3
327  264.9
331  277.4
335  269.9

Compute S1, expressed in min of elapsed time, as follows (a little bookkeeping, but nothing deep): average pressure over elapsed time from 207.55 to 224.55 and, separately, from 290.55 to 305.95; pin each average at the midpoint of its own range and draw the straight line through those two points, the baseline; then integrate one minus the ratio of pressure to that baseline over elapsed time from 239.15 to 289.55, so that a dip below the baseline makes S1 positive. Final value 5.4 min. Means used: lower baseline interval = 223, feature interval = 207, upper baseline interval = 239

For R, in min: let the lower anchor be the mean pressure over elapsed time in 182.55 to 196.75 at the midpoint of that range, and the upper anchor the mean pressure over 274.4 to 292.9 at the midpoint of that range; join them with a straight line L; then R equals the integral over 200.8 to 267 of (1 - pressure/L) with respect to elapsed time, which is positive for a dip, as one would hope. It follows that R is 6.19 min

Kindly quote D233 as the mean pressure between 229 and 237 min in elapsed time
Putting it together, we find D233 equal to 170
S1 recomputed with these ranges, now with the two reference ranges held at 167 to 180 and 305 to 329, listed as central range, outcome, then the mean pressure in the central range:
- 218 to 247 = 7.3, 192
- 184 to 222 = 3.5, 230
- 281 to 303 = 2.9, 229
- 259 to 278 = 5.4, 187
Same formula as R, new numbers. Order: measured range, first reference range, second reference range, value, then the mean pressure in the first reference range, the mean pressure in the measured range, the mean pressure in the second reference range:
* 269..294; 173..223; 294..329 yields 2.9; 231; 223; 261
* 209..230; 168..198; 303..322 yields 3.0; 233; 207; 267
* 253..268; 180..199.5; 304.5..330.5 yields 5.0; 223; 165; 267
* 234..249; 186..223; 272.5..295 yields 1.2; 229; 210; 227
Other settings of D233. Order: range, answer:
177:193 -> 224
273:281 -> 246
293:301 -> 239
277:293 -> 227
